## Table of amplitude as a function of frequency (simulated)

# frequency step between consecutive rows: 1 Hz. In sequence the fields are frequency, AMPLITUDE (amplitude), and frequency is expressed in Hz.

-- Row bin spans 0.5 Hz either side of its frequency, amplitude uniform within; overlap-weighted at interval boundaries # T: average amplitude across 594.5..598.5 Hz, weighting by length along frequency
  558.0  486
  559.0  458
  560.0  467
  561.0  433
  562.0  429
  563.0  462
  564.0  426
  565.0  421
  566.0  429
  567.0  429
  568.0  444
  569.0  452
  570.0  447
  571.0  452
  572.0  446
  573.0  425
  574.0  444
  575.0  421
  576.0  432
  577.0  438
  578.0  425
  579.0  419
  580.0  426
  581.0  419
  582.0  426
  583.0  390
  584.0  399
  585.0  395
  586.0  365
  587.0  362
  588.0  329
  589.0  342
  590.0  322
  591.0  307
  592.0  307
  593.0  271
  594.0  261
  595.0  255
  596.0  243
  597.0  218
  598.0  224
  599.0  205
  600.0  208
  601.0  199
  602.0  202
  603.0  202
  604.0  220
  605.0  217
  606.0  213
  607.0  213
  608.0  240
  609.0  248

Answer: 235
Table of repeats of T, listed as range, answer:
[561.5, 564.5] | 439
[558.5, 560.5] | 462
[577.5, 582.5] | 423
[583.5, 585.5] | 397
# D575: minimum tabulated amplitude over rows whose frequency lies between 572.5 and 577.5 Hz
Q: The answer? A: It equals 421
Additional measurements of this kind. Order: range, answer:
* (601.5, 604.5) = 202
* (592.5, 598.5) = 218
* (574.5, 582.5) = 419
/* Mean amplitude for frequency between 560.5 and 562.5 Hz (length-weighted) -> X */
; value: 431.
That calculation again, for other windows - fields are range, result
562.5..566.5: 434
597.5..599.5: 214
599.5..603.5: 203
